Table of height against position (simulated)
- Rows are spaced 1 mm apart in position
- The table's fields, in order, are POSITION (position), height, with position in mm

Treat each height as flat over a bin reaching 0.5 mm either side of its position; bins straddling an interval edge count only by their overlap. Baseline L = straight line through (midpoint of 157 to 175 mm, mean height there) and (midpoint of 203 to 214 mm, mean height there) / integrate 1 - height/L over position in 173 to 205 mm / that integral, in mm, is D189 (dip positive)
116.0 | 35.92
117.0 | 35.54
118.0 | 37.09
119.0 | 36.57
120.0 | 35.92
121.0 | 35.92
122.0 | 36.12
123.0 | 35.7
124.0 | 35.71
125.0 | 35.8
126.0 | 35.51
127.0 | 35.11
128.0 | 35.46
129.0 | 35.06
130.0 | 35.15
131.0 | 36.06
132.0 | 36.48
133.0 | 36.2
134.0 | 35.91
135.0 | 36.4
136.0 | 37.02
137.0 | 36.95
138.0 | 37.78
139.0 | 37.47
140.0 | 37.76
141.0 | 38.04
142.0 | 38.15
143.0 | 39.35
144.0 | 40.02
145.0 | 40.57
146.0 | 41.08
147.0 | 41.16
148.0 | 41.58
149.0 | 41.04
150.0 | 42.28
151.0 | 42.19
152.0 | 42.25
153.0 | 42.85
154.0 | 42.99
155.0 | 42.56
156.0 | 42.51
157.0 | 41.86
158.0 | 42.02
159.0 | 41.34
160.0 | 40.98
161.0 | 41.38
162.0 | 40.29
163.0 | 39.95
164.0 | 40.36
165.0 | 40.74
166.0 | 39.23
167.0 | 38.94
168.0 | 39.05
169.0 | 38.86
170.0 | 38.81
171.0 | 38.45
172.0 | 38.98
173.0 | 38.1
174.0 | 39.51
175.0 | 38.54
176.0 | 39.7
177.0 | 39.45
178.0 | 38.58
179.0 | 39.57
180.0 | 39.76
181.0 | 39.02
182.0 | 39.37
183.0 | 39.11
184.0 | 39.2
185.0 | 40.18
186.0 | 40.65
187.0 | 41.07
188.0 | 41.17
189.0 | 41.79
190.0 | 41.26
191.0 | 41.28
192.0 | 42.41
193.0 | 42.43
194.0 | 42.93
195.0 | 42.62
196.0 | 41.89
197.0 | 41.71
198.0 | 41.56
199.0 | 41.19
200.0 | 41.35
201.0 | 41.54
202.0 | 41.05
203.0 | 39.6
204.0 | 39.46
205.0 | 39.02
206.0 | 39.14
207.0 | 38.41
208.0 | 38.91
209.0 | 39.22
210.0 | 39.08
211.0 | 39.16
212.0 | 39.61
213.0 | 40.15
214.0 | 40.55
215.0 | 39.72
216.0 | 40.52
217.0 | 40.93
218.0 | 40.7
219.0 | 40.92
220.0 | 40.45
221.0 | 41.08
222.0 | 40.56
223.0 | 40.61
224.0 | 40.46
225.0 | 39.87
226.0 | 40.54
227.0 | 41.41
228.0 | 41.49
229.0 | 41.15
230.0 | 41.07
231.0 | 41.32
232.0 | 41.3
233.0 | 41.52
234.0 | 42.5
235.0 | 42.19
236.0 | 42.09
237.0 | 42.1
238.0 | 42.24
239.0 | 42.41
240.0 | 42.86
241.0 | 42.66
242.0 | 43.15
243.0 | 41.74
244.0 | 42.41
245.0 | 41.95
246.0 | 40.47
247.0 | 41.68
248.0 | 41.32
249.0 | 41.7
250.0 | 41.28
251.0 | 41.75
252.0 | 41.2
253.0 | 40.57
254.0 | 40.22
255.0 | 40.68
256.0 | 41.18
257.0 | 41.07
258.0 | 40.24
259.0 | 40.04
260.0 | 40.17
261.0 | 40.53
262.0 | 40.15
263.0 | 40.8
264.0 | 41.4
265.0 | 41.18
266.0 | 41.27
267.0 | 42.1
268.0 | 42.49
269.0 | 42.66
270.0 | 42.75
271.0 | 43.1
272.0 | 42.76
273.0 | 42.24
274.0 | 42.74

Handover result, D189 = -0.8 mm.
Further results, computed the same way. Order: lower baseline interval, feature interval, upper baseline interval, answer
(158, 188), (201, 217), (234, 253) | 0.5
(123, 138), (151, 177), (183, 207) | -1.3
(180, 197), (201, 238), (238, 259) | 0.7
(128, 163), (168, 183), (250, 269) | 0.3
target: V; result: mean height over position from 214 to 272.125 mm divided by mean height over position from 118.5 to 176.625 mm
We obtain 1.1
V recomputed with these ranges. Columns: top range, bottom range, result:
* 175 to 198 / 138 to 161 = 1.00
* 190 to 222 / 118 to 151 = 1.08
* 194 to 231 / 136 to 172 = 1.01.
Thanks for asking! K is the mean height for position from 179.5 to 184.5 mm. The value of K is 39.3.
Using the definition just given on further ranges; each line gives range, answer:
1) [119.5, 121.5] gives 35.9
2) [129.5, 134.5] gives 36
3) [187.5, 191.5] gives 41.4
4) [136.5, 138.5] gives 37.4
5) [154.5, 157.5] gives 42.3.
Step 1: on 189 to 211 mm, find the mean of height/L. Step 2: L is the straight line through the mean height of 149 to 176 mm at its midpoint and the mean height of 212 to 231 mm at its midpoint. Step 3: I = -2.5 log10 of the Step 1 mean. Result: -0.003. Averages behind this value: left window 40.6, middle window 40.8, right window 40.7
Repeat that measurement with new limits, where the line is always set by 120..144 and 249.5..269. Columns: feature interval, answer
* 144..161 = -0.124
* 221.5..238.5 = -0.036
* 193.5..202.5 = -0.078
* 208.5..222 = -0.019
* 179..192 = -0.054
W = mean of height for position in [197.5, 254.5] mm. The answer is 40.9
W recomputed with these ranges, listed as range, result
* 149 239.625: 40.7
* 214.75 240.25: 41.2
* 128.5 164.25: 39.6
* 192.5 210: 40.7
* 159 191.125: 39.8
